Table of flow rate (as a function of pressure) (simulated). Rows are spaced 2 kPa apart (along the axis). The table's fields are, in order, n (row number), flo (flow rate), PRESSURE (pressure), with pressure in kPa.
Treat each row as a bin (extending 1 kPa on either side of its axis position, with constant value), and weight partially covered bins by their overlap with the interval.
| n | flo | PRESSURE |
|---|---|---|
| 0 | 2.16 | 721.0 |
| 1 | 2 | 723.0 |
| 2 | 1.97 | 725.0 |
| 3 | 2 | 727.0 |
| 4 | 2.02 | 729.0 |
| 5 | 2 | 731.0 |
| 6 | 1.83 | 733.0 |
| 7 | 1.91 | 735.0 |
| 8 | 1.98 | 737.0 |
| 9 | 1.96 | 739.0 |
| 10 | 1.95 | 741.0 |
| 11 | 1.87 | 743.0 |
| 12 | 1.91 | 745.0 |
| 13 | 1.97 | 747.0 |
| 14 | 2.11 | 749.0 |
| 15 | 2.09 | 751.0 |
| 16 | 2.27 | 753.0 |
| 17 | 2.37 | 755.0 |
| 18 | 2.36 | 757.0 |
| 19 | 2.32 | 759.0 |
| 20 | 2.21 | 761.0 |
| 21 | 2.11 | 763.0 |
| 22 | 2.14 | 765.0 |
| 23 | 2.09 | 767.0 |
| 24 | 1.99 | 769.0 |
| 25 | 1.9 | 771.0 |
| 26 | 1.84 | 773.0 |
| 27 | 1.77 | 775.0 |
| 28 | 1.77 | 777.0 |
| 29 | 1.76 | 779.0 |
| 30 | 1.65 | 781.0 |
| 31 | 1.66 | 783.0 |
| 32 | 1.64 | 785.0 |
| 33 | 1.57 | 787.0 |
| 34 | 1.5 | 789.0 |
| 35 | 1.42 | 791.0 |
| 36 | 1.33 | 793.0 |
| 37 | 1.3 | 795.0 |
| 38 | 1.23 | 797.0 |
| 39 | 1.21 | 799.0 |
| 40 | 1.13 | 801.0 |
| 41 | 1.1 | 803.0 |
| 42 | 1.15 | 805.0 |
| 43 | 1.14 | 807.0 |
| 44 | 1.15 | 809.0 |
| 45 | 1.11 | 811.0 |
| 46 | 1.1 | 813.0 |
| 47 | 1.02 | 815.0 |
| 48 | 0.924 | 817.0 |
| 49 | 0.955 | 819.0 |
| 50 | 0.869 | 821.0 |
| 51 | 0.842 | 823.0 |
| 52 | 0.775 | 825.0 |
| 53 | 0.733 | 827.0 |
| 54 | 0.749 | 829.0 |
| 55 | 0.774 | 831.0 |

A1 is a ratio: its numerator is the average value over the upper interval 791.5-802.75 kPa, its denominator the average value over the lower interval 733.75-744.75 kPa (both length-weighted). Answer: 0.64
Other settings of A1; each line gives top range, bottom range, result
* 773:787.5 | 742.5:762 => 0.79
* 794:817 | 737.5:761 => 0.54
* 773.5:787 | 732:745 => 0.89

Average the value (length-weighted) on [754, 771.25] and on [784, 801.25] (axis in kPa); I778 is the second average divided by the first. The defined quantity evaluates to 0.6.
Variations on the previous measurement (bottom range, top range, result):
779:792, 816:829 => 0.53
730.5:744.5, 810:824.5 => 0.50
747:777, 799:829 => 0.48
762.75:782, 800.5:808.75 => 0.60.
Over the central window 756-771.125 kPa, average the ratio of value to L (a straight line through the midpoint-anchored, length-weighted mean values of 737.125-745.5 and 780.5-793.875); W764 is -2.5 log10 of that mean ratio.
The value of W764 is -0.23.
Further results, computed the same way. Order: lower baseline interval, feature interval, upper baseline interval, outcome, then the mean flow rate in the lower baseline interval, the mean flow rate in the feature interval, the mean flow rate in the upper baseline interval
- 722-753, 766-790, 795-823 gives -0.19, 1.98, 1.76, 1.08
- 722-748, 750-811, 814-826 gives -0.20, 1.95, 1.7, 0.897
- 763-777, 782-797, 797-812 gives 0.02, 1.95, 1.47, 1.15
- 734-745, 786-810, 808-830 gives -0.06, 1.93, 1.27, 0.93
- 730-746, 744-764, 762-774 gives -0.10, 1.93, 2.17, 2.01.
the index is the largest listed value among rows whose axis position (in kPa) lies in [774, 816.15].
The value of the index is 1.77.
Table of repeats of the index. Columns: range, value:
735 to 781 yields 2.37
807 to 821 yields 1.15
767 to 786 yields 2.09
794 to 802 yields 1.3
